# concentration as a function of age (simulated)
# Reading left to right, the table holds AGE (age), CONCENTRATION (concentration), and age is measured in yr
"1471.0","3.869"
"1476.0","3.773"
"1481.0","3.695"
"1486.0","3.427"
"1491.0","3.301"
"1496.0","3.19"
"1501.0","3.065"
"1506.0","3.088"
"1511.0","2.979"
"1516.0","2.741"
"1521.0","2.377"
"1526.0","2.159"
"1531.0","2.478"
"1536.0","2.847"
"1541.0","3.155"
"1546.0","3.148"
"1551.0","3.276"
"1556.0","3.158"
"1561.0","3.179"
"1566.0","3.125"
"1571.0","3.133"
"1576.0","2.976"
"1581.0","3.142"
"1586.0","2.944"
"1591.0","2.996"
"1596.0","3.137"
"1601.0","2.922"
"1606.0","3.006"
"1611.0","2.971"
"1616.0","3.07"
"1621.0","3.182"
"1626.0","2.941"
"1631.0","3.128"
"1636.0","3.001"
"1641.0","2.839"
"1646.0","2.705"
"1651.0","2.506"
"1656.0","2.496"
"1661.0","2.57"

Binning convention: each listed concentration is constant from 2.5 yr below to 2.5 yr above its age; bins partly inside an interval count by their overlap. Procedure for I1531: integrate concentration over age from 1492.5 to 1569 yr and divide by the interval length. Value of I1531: 2.94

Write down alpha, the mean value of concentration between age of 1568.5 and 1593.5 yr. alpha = 3.04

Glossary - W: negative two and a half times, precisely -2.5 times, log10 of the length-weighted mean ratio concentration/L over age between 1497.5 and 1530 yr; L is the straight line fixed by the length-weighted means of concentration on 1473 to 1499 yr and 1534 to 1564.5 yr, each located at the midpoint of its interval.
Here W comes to 0.21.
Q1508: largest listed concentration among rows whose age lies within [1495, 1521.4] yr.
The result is 3.19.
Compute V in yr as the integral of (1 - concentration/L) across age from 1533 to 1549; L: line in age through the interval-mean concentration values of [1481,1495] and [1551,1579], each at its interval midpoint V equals 0.9 yr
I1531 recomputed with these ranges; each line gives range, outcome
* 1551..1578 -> 3.13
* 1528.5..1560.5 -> 3.02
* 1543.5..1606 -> 3.09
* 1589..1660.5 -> 2.91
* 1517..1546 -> 2.66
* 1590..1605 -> 3.02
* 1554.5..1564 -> 3.17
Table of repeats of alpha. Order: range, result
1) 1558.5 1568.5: 3.15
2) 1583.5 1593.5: 2.97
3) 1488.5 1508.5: 3.16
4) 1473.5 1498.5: 3.48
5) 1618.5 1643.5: 3.02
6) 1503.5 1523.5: 2.8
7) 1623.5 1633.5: 3.03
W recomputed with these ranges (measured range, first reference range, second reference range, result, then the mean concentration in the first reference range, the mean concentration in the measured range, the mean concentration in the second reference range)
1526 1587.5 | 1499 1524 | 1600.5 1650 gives -0.05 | 2.83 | 3.01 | 2.96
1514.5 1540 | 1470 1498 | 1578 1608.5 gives 0.29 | 3.53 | 2.55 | 3.02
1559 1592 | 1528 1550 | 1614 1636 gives -0.03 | 2.92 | 3.07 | 3.07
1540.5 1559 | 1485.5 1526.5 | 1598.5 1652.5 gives -0.09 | 2.94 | 3.19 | 2.94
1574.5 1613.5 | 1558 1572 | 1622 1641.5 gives 0.03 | 3.15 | 3.01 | 3.01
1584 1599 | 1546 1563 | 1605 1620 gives 0.02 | 3.2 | 3.02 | 3.03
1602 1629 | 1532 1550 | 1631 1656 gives -0.07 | 3.02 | 3.03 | 2.77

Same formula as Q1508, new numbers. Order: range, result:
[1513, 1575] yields 3.276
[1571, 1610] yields 3.142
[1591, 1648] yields 3.182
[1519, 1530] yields 2.377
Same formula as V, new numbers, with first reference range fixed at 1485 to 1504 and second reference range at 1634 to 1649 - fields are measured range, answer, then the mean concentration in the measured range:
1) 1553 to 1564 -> -0.4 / 3.17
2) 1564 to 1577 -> -0.3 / 3.09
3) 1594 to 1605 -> -0.3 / 3.02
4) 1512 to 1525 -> 2.5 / 2.56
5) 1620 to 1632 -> -0.8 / 3.07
